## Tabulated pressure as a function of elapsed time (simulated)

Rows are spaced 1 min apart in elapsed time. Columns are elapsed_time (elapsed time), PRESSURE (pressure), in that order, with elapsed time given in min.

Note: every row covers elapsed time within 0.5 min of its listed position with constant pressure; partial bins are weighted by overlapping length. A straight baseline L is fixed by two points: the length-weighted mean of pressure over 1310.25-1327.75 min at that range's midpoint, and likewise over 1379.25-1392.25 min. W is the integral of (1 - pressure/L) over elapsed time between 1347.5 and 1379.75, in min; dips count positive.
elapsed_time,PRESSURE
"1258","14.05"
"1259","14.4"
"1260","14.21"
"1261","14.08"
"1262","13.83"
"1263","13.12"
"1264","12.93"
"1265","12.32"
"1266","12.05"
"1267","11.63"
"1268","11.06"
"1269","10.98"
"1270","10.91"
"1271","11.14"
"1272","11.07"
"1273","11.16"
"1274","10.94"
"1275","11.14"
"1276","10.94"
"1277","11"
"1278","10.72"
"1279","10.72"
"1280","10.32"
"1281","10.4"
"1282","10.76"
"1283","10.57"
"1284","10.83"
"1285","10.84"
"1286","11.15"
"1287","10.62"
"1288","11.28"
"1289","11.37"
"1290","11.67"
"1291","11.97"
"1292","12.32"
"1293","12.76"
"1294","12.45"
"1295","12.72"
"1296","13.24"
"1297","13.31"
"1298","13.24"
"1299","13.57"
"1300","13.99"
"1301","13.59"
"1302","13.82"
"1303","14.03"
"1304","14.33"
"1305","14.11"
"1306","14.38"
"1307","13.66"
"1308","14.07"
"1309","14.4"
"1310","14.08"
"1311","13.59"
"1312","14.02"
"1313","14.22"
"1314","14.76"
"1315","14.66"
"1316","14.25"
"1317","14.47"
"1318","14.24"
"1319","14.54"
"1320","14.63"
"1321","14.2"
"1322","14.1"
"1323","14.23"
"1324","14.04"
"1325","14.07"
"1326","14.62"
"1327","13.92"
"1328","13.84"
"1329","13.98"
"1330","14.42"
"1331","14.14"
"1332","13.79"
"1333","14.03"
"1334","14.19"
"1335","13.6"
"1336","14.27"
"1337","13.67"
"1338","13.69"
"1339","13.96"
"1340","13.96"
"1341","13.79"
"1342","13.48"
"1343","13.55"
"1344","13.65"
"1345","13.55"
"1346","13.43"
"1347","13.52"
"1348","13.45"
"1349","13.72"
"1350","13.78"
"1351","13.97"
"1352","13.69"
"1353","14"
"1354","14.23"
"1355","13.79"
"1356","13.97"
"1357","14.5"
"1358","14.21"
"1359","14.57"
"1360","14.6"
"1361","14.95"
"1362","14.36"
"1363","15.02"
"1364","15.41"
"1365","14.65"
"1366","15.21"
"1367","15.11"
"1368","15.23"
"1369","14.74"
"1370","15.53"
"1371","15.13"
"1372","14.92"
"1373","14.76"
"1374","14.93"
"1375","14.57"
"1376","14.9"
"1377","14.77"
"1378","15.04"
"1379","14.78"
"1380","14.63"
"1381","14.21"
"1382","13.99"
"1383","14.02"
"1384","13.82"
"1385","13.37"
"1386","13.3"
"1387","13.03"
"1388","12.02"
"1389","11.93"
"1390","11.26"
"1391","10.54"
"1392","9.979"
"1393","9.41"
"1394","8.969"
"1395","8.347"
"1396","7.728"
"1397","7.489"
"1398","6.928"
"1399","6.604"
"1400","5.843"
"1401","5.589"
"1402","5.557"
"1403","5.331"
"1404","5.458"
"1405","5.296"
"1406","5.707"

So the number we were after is -3.0 min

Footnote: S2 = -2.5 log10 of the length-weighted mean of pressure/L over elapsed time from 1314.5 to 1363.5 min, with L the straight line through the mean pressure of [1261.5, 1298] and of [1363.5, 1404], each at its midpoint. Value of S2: -0.188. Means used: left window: 11.6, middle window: 14.1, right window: 12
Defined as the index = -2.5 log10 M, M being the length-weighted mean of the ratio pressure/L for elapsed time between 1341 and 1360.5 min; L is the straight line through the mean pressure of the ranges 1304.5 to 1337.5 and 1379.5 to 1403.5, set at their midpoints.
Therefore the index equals -0.12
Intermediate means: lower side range 14.2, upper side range 10.2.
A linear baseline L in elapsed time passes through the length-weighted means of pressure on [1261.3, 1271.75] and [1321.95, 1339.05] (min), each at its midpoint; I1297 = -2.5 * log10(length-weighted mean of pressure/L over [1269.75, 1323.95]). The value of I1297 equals 0.02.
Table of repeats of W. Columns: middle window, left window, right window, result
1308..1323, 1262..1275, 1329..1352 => -1.4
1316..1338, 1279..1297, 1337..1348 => -1.9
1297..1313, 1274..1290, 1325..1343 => -2.2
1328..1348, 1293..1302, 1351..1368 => 0.4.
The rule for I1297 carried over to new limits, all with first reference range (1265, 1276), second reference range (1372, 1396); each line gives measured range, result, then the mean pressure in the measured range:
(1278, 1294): 0.03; 11.2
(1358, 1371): -0.19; 14.9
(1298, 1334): -0.19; 14.1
